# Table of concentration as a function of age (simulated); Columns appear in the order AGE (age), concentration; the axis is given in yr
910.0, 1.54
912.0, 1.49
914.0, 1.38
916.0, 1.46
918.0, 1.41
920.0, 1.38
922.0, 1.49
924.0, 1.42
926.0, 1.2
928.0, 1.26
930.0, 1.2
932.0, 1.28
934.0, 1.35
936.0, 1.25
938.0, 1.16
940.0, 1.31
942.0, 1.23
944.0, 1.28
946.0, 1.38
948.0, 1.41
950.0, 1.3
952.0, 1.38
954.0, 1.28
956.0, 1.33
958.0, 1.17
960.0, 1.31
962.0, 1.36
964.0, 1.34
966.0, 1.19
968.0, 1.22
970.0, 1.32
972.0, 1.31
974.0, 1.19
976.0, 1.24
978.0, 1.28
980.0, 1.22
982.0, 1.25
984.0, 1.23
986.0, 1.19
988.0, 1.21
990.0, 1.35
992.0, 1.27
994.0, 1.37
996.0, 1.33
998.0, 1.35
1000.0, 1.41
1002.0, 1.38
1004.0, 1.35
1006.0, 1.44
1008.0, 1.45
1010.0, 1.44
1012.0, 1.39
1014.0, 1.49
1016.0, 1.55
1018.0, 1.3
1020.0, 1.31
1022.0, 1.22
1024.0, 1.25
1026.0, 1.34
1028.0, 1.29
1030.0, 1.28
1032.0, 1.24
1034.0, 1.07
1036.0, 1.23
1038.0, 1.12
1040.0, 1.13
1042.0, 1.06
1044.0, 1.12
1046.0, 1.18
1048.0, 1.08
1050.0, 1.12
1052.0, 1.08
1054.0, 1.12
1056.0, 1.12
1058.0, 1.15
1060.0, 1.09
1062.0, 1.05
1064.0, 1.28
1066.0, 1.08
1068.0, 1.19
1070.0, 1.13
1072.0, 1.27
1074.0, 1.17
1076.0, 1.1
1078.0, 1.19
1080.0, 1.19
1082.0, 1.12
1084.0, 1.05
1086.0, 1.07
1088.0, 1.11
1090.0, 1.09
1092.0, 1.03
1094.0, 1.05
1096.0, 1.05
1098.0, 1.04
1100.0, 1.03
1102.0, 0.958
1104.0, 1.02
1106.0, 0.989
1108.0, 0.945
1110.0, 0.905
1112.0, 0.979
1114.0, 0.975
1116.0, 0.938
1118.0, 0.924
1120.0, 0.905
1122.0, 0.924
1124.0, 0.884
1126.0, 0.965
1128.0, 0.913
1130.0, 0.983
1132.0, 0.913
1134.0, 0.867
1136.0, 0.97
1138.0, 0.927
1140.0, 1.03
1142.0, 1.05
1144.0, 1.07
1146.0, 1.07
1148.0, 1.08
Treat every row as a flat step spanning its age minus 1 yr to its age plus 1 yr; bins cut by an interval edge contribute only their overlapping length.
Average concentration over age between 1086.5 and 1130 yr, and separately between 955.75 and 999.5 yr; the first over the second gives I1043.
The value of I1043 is 0.8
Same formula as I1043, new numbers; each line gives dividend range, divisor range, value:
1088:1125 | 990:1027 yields 0.72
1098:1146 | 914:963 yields 0.73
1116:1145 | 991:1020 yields 0.68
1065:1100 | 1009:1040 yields 0.86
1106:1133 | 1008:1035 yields 0.71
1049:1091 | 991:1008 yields 0.83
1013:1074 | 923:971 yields 0.93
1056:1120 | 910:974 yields 0.81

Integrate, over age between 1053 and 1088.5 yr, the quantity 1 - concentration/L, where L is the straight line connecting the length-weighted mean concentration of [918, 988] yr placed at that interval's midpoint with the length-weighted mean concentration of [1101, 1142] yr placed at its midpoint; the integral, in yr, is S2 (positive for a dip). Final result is -3.0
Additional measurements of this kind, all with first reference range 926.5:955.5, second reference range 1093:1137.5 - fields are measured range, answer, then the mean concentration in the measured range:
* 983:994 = -0.6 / 1.26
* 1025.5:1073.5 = -3.2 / 1.16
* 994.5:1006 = -1.9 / 1.37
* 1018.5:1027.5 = -1.2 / 1.28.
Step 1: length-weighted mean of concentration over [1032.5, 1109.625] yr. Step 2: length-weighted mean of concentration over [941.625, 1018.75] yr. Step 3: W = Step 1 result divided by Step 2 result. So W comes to 0.83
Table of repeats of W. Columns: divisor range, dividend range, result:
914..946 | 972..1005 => 0.98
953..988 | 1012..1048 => 0.99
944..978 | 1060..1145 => 0.80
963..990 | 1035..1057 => 0.90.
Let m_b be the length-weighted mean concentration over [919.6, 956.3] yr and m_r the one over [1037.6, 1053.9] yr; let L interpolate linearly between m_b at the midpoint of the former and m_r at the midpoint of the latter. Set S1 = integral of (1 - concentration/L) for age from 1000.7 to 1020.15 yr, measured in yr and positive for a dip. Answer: -3.9 yr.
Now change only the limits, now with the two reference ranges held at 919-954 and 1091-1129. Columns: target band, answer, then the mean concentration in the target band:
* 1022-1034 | -1.3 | 1.26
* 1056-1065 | -0.6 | 1.14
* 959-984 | -0.5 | 1.27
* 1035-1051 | -0.4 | 1.13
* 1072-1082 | -1.3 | 1.17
